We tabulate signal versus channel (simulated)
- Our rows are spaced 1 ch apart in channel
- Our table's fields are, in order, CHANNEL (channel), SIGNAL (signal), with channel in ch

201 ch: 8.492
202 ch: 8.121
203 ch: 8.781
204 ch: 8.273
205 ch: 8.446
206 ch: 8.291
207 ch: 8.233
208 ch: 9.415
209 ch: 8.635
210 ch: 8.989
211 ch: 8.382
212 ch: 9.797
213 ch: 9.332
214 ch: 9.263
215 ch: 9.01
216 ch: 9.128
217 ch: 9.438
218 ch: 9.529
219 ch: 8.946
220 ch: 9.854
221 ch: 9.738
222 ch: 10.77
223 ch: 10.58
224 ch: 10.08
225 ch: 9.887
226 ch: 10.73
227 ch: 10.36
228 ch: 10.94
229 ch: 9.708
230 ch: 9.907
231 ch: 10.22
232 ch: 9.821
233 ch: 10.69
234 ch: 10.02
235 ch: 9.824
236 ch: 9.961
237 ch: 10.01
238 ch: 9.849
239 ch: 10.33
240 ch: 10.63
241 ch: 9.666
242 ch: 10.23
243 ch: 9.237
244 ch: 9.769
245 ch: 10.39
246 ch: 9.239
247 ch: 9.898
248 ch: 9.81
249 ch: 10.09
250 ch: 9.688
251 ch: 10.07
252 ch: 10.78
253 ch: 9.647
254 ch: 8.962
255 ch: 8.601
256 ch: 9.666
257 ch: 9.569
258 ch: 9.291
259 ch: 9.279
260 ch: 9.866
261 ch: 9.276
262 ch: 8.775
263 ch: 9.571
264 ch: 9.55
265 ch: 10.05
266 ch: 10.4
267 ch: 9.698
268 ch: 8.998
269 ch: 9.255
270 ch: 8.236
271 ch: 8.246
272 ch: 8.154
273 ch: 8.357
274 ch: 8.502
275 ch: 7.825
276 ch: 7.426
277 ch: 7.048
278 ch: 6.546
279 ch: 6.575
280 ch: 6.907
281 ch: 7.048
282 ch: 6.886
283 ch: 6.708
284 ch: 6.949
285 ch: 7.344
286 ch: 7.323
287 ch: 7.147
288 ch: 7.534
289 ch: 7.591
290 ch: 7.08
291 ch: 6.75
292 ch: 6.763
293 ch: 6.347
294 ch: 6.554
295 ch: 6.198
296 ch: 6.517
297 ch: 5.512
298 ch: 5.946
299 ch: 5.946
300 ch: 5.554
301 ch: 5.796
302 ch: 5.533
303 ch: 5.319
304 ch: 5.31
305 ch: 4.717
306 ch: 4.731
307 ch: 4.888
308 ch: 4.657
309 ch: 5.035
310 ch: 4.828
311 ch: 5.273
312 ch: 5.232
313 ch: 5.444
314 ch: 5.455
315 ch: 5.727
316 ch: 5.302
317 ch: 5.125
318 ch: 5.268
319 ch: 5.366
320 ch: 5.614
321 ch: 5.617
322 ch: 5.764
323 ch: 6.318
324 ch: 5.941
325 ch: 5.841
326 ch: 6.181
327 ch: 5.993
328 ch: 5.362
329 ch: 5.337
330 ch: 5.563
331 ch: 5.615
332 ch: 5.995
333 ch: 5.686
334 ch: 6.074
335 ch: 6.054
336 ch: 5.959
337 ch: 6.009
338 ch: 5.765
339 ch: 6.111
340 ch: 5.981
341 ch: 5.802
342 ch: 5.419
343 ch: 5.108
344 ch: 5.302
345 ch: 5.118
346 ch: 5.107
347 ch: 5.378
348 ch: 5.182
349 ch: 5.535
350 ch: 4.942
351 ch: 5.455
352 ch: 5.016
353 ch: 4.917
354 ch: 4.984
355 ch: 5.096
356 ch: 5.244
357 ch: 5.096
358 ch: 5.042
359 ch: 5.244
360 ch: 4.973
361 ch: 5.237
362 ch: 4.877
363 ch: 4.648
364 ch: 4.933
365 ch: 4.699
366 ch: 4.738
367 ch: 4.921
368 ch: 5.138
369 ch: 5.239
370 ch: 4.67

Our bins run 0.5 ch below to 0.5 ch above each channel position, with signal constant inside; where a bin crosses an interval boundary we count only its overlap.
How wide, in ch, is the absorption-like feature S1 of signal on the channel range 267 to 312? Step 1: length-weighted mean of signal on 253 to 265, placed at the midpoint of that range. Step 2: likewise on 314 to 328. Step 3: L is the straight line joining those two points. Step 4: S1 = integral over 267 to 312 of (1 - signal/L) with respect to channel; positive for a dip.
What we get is 5.6 ch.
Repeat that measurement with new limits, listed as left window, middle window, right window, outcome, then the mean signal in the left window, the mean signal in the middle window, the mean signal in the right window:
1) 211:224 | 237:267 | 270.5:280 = -4.8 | 9.59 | 9.73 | 7.59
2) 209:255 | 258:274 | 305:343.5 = -1.8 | 9.82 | 9.16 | 5.55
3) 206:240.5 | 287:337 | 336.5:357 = 6.1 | 9.74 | 5.78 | 5.37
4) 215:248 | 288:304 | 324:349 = 2.4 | 9.96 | 6.24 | 5.67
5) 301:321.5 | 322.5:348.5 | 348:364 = -2.7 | 5.24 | 5.7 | 5.09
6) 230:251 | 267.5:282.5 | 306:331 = 0.5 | 9.97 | 7.73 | 5.45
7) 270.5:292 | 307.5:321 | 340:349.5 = 2.2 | 7.32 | 5.27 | 5.36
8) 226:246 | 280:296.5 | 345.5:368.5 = 2.1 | 10.1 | 6.92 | 5.06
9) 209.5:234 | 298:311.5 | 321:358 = 3.1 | 9.8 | 5.23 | 5.56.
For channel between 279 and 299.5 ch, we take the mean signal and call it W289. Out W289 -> 6.75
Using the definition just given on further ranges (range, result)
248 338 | 7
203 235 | 9.55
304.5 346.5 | 5.52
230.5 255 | 9.92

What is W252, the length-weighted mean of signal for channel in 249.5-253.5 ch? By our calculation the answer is 10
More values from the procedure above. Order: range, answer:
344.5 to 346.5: 5.11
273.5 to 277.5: 7.7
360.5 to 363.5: 4.92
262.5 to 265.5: 9.72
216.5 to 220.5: 9.44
